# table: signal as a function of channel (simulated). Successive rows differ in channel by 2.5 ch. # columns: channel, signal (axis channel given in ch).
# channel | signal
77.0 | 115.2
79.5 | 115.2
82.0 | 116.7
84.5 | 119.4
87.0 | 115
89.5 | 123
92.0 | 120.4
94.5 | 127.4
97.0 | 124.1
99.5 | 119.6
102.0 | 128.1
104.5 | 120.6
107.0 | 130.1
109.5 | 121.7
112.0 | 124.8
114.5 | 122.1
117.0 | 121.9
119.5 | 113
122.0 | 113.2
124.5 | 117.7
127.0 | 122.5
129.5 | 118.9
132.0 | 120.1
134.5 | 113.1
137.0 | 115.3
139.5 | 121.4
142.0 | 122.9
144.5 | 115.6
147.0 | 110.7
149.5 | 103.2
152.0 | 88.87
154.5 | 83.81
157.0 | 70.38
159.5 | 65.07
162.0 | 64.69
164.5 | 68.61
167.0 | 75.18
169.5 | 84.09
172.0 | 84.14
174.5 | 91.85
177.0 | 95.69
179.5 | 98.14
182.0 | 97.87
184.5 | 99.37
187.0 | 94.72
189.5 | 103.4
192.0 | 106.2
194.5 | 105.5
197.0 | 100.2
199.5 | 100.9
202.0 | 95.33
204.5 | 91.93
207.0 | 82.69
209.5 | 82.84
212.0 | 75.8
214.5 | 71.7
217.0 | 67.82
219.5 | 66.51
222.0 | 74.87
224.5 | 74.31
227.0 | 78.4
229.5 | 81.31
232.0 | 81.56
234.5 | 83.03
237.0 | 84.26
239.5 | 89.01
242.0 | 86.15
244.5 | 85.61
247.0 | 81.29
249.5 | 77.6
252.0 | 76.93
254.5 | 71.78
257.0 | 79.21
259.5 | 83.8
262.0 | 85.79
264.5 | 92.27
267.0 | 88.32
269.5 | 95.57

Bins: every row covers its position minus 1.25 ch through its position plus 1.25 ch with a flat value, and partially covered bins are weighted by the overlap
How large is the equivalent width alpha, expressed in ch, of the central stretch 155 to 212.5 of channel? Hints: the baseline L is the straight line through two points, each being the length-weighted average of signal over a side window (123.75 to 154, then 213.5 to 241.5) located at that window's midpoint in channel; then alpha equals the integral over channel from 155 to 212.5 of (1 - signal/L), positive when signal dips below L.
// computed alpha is 3.6 ch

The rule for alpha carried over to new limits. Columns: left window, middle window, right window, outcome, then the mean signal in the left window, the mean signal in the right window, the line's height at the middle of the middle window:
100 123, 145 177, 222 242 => 6.5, 122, 81.5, 105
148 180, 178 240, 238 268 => -3.6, 82.4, 83.1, 82.8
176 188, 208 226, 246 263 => 3.1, 97.2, 79.4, 88.6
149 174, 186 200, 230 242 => -3.6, 78.5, 84.4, 81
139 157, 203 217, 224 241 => 1.2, 104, 82.1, 87.8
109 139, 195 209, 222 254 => -0.2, 119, 81.1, 93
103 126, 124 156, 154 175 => -4.5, 121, 75.6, 97.7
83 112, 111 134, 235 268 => -0.6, 123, 83.2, 116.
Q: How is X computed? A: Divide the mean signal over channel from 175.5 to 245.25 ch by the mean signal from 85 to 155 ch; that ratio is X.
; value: 0.75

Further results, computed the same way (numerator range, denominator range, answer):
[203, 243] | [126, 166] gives 0.80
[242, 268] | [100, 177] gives 0.78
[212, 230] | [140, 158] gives 0.73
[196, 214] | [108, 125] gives 0.75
